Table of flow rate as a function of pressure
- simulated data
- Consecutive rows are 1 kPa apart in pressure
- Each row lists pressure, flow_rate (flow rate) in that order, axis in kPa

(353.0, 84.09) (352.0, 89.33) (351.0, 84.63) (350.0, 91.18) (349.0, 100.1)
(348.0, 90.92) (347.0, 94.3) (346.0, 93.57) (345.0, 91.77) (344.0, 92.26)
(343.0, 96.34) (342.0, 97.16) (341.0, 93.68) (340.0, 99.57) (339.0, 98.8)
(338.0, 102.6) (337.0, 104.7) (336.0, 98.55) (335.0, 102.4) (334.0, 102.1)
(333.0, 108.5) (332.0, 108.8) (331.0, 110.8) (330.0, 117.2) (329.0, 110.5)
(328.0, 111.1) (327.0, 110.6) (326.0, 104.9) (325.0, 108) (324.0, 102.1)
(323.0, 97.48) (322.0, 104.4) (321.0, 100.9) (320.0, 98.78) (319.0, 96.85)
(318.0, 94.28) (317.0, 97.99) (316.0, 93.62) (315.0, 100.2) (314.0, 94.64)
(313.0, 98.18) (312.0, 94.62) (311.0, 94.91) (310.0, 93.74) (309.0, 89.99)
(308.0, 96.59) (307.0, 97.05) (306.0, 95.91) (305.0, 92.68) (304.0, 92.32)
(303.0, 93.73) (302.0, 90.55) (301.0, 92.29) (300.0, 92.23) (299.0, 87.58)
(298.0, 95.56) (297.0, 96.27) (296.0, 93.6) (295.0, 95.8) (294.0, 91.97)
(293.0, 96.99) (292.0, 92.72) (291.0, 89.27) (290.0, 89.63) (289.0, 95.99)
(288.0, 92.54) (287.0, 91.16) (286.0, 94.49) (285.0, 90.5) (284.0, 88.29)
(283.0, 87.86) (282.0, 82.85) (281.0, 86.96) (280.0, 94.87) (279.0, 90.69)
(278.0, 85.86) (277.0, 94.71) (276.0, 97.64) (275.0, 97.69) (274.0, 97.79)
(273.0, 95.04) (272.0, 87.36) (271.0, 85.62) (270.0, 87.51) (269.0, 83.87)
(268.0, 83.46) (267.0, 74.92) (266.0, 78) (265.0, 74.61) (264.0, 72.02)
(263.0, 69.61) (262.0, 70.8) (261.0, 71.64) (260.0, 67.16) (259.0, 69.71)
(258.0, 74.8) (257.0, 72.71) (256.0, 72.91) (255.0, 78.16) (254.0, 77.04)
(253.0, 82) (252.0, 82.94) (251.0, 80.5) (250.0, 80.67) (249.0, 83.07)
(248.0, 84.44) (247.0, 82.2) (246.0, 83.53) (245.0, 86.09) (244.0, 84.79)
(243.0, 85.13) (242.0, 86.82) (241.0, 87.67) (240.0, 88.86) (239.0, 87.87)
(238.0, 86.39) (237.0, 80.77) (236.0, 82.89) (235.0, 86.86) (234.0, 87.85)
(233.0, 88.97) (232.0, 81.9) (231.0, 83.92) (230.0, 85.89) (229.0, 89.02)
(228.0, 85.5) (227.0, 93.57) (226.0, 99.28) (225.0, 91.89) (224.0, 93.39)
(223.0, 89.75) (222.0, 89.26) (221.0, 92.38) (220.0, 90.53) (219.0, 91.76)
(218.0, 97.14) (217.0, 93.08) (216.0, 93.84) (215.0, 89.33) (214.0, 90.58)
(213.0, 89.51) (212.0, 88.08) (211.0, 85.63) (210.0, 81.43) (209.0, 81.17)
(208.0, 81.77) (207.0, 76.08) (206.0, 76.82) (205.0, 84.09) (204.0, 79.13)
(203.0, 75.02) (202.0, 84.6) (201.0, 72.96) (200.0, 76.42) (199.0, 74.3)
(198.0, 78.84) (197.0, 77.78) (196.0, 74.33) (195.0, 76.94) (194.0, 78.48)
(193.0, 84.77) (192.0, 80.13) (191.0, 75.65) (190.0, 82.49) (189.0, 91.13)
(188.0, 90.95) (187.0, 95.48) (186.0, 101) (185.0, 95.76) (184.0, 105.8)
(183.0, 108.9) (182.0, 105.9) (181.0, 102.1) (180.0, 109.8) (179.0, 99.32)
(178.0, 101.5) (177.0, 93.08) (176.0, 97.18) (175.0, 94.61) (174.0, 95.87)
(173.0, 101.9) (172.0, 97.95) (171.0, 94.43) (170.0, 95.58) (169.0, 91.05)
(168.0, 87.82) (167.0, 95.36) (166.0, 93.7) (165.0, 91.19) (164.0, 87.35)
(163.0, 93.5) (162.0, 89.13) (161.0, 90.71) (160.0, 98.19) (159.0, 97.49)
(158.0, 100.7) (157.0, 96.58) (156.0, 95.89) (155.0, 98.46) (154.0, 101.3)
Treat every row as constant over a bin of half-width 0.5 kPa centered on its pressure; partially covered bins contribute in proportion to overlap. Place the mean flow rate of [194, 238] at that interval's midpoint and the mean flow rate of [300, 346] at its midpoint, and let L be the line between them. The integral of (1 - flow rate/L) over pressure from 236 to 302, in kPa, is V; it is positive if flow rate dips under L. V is 4.7 kPa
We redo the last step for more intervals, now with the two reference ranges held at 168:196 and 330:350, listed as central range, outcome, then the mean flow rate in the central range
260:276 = 2.47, 82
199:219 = 2.29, 84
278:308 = 1.76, 92.1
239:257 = 2.55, 82.6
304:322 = 0.46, 96.1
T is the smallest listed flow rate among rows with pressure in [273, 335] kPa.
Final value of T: 82.85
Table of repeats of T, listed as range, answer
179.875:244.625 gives 72.96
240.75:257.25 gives 72.71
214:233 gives 81.9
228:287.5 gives 67.16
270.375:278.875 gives 85.62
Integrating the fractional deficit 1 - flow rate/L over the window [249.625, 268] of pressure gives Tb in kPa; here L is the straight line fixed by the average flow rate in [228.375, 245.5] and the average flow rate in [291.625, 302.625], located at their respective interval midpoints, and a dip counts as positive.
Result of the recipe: 2.8 kPa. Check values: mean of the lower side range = 86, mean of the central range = 75.2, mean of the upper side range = 93.2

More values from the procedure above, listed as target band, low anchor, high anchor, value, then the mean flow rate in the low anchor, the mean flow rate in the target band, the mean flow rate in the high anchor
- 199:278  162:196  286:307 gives 7.71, 93.5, 84.2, 93.1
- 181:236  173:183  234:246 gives 3.57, 100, 87.1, 85.8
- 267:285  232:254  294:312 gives 0.00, 84.5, 89.5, 93.6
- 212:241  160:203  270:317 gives 0.72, 90.8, 89.3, 92.8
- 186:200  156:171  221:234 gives 1.46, 93.6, 82.1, 89.4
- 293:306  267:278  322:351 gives 0.22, 90.1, 93.2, 101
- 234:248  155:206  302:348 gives 1.33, 90.8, 85.4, 99.3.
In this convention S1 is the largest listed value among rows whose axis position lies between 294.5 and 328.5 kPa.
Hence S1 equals 111.1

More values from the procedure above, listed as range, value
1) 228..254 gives 89.02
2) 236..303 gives 97.79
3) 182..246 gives 108.9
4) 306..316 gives 100.2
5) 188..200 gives 91.13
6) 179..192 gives 109.8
